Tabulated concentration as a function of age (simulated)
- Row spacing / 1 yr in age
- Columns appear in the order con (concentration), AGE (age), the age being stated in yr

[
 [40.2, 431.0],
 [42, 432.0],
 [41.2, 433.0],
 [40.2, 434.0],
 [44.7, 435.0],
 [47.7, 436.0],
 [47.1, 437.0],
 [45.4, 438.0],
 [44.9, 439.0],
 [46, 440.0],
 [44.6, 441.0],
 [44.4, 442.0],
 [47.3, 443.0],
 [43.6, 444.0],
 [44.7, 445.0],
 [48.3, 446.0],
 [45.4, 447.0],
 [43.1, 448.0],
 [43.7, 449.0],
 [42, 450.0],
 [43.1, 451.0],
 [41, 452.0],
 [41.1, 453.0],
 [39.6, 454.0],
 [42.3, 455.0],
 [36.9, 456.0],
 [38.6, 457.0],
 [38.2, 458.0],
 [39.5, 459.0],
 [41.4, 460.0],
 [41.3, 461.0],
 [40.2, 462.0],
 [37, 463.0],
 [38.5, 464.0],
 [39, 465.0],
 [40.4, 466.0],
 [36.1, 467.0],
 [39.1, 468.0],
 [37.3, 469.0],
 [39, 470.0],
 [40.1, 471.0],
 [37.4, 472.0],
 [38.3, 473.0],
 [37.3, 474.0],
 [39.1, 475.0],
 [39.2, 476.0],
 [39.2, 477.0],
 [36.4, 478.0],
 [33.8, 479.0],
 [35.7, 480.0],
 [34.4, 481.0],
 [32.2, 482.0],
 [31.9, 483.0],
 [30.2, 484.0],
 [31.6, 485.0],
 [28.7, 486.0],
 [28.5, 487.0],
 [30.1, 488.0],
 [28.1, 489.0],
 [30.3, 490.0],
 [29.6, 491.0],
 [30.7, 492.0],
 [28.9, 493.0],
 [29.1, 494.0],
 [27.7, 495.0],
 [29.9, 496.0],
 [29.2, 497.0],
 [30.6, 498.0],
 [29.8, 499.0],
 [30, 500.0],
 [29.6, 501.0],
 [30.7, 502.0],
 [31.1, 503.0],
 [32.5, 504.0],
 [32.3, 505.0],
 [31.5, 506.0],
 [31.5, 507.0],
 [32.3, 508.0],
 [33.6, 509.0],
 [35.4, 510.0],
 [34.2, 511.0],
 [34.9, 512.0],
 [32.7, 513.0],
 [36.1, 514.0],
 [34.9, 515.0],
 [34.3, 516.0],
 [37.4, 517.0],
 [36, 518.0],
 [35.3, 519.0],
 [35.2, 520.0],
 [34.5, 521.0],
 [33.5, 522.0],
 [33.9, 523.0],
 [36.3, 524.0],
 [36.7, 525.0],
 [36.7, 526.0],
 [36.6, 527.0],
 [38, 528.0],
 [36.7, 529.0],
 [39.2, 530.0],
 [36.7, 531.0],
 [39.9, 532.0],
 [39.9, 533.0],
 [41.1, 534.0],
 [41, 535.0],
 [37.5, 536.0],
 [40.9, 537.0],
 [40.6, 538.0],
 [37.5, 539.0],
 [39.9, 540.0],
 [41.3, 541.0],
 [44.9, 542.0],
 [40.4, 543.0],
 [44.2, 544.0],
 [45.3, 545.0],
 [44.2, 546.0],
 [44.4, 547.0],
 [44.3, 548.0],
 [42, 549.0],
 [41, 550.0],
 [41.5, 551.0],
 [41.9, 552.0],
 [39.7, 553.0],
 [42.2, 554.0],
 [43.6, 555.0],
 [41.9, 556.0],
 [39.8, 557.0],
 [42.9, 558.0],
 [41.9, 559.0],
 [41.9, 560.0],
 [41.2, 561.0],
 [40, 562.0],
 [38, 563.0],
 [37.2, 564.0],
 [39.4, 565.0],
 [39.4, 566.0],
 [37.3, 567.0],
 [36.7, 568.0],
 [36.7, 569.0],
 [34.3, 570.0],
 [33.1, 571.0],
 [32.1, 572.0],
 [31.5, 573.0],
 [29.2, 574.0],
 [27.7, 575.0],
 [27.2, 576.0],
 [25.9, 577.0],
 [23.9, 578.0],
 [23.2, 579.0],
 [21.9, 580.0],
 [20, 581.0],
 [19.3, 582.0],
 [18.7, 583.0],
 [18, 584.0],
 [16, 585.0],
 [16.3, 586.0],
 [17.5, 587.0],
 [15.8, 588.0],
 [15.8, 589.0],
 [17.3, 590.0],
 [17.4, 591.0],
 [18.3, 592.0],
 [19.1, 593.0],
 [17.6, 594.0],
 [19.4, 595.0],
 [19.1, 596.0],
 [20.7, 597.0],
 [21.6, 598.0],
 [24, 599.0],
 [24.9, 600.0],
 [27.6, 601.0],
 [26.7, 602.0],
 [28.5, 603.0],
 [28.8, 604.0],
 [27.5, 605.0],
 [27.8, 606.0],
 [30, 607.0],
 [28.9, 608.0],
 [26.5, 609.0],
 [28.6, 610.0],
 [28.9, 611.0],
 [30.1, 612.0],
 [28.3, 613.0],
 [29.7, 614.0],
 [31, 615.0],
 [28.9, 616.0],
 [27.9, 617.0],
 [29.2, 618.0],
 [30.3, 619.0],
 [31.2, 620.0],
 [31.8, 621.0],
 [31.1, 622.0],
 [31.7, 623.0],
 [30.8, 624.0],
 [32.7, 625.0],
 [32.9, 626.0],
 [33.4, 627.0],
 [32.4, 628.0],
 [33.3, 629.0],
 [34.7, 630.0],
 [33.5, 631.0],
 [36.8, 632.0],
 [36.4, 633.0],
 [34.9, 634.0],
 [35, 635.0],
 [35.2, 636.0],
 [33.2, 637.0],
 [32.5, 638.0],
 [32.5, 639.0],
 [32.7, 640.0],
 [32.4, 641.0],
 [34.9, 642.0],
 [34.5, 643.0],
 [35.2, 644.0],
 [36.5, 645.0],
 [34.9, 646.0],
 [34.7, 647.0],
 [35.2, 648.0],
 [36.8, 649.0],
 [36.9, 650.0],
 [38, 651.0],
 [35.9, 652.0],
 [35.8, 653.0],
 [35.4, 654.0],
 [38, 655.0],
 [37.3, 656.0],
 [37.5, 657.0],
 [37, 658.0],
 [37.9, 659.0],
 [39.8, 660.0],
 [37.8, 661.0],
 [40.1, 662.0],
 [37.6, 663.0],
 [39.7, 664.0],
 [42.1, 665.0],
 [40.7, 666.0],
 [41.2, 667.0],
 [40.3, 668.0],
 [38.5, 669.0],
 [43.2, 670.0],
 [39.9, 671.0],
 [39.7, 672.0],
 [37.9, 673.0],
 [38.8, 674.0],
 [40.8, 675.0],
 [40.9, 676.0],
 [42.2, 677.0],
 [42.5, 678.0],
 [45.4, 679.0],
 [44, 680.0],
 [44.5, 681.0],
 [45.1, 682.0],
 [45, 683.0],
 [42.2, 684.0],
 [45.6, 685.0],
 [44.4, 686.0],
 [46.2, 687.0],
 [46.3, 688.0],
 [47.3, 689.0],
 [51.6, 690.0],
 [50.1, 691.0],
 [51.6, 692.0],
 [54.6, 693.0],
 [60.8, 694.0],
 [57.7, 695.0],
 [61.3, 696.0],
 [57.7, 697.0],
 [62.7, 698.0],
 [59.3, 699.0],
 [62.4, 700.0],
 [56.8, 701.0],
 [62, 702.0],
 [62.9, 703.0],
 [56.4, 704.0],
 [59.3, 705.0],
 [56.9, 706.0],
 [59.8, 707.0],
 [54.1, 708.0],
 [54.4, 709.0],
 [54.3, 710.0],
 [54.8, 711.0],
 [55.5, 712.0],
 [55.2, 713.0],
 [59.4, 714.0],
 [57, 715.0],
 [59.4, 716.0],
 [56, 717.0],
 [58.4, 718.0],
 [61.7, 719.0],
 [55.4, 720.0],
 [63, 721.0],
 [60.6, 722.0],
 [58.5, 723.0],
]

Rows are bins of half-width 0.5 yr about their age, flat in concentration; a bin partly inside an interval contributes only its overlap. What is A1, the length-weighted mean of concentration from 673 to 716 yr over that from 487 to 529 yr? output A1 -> 1.6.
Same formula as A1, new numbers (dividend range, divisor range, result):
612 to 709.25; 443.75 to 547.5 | 1.12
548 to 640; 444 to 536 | 0.84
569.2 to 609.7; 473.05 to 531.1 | 0.71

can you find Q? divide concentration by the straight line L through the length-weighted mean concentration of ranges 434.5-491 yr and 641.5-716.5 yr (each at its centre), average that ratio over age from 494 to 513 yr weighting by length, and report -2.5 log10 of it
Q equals 0.27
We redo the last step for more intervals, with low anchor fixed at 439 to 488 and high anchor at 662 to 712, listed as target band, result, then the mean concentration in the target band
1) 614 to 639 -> 0.39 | 32.5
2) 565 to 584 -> 0.46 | 28.8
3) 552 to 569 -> 0.08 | 40.1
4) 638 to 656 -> 0.32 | 35.3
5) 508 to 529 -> 0.18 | 35.3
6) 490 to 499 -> 0.34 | 29.5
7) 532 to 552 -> 0.02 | 41.6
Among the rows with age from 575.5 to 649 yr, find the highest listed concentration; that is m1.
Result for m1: 36.8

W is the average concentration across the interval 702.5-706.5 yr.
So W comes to 58.9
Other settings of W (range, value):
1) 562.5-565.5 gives 38.2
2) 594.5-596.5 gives 19.2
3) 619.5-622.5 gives 31.4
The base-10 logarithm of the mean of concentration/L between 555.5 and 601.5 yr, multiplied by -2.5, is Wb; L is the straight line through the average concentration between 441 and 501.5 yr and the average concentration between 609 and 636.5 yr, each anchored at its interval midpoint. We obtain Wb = 0.21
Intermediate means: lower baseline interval 36.7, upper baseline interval 31.8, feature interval 27.6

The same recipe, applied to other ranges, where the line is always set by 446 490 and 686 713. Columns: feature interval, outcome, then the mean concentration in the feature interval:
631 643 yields 0.43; 34.2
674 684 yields 0.25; 43.1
